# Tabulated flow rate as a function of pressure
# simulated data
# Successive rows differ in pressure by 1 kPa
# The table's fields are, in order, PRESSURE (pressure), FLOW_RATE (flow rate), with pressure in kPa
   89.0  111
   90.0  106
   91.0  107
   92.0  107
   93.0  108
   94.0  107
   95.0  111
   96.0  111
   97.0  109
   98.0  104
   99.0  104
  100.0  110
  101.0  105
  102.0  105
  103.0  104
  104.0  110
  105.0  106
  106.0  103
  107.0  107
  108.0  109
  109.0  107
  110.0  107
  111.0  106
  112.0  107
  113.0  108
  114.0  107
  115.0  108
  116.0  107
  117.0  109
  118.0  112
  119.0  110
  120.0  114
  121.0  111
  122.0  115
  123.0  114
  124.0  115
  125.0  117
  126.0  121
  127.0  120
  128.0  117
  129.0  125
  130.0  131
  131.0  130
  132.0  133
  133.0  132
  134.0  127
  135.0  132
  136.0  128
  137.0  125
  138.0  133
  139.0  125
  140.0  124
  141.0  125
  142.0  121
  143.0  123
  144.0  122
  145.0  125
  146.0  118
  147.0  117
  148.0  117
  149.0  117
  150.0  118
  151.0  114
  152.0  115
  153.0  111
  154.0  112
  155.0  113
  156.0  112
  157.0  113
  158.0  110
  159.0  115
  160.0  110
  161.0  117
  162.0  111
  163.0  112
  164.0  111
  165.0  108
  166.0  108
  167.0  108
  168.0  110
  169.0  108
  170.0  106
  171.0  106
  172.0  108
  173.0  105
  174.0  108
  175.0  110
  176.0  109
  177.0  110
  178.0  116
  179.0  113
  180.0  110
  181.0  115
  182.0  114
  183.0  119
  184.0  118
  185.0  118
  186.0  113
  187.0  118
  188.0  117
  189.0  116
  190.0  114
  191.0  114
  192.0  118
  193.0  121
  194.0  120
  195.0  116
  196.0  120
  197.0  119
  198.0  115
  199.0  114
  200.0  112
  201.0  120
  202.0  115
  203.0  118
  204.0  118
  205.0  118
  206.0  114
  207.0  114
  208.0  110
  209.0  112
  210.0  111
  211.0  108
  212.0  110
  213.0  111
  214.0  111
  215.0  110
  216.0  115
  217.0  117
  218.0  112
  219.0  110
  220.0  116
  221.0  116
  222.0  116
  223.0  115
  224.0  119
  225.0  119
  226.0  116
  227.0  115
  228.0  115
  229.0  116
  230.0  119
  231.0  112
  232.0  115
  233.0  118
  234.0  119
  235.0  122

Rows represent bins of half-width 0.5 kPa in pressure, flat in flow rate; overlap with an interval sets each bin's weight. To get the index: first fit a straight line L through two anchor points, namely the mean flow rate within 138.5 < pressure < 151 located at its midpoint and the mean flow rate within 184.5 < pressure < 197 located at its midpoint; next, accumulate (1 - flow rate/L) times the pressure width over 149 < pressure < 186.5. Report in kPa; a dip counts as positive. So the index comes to 2.2 kPa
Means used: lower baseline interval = 121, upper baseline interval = 117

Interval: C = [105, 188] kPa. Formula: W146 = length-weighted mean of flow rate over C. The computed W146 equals 115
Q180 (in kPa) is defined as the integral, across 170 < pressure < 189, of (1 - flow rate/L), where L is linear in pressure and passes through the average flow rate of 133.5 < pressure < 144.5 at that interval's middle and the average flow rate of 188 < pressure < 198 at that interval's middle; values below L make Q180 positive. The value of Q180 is 1.1 kPa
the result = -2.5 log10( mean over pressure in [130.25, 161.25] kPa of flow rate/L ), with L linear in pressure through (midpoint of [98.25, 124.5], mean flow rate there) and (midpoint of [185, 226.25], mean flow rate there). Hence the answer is -0.092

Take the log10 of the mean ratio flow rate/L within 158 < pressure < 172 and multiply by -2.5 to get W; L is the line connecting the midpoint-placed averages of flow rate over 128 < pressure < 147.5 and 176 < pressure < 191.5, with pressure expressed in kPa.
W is 0.09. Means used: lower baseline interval 126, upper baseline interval 115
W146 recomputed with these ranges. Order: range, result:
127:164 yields 120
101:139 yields 115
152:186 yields 111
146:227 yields 114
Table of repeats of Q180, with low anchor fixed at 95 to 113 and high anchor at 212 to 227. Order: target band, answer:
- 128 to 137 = -1.7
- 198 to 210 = -0.2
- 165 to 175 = 0.3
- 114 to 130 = -1.0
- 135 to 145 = -1.5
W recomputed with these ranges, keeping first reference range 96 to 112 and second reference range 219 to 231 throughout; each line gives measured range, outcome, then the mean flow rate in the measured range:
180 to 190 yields -0.03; 116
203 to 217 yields 0.02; 113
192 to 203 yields -0.03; 117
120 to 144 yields -0.14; 123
